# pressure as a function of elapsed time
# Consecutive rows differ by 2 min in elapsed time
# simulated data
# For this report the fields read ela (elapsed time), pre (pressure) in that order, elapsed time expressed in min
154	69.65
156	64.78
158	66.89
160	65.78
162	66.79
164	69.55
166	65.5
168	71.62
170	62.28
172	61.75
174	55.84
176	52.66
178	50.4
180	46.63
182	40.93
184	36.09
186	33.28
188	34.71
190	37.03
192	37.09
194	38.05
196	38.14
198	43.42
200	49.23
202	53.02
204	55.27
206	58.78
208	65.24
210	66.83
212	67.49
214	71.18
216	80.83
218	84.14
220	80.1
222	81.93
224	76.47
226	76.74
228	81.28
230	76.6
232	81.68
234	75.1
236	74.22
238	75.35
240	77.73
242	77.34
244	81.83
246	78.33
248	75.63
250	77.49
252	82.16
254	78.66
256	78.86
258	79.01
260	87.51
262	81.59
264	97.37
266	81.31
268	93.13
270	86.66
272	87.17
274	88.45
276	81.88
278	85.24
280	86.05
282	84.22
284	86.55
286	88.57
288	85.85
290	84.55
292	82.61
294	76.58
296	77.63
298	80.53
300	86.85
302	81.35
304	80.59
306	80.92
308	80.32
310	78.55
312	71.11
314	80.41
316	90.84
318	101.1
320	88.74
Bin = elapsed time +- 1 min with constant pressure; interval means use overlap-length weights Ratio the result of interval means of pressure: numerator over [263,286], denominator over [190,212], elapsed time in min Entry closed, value 1.72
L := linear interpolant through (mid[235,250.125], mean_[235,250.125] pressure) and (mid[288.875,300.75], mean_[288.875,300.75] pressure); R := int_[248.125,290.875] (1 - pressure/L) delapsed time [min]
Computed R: -2.9 min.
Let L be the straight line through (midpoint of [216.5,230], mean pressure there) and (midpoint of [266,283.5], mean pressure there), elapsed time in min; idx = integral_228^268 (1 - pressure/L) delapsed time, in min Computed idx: 1.3 min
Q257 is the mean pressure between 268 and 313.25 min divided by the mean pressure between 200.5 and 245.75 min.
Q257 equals 1.1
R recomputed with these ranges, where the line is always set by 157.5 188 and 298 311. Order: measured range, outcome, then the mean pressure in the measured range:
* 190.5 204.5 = 3.8 min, 44.2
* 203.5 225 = -2.8 min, 72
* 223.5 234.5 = -1.9 min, 78.2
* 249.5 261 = -1.5 min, 80.8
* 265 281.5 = -2.4 min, 86.2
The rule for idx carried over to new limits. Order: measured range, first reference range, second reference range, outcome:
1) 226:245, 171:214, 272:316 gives -4.37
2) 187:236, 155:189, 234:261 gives 3.82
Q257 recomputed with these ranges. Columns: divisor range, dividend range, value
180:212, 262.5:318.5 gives 1.81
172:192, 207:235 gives 1.74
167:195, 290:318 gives 1.73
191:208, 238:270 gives 1.71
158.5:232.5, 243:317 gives 1.39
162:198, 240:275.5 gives 1.68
